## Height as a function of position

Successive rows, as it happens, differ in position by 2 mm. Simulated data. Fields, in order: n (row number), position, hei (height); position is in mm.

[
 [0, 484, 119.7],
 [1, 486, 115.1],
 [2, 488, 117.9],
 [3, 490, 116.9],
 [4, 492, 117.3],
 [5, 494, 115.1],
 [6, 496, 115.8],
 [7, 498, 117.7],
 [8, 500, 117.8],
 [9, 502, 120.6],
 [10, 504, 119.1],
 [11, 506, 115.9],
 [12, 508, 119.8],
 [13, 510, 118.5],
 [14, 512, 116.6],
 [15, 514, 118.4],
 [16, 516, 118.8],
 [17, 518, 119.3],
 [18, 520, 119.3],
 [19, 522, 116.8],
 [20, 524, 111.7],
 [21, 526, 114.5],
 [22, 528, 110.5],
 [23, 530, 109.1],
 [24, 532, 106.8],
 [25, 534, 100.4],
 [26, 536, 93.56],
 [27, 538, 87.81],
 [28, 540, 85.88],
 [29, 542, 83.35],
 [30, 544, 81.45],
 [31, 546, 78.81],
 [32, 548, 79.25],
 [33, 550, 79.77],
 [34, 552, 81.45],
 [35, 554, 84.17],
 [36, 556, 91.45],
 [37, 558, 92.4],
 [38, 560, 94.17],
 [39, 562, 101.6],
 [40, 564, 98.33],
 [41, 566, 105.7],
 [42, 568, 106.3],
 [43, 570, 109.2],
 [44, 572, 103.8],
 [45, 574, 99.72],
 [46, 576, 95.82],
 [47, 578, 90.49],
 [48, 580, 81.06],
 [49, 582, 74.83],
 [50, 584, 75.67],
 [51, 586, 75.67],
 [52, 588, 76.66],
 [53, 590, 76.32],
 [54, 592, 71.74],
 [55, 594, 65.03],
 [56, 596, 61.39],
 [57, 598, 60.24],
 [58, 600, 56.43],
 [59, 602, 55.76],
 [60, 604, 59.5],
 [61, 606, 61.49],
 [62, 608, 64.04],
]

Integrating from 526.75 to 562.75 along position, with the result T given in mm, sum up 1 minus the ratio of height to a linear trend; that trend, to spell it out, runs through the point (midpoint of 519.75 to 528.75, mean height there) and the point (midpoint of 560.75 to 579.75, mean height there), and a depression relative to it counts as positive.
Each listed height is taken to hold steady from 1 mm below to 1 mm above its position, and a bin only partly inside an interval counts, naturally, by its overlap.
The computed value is 5.6 mm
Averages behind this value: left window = 114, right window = 100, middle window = 91.3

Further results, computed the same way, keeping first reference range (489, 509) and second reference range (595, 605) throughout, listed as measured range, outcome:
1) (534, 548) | 1.1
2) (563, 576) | -4.6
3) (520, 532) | -1.3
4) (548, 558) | 0.2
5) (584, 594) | -1.4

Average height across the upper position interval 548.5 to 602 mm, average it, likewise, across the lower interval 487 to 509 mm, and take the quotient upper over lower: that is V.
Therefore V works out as 0.72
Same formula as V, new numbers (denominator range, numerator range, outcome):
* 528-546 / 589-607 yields 0.67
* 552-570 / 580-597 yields 0.75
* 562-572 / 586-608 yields 0.62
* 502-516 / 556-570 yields 0.84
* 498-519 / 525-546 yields 0.81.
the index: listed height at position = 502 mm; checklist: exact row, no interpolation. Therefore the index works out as 120.6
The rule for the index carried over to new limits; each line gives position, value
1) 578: 90.49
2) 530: 109.1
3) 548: 79.25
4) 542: 83.35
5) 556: 91.45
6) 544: 81.45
